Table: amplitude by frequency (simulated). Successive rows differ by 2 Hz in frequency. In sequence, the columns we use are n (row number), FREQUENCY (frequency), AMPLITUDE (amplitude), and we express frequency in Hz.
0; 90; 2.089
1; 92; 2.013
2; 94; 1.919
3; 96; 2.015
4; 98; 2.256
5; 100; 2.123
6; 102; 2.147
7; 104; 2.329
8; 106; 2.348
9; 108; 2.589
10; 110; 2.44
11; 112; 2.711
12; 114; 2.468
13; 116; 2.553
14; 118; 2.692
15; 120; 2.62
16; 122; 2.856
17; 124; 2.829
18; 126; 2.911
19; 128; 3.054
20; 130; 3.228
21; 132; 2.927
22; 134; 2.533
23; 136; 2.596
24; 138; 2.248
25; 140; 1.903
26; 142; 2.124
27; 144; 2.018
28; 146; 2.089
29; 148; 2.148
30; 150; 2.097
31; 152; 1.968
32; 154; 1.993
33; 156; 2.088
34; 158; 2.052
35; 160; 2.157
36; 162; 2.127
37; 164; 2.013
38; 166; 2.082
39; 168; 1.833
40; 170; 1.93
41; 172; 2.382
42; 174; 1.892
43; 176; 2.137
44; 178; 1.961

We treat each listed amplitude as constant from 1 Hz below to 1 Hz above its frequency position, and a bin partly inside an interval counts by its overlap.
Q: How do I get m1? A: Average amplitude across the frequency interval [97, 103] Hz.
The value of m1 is 2.18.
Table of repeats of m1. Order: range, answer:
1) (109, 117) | 2.54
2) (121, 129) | 2.91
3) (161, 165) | 2.07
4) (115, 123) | 2.68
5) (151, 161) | 2.05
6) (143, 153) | 2.06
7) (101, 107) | 2.27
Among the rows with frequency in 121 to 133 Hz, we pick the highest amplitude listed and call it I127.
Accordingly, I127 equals 3.228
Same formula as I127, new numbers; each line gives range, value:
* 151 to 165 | 2.157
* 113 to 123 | 2.856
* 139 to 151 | 2.148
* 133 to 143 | 2.596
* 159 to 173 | 2.382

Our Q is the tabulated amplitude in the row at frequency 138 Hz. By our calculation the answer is 2.248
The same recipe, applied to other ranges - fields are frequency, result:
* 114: 2.468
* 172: 2.382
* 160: 2.157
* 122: 2.856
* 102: 2.147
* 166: 2.082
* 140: 1.903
